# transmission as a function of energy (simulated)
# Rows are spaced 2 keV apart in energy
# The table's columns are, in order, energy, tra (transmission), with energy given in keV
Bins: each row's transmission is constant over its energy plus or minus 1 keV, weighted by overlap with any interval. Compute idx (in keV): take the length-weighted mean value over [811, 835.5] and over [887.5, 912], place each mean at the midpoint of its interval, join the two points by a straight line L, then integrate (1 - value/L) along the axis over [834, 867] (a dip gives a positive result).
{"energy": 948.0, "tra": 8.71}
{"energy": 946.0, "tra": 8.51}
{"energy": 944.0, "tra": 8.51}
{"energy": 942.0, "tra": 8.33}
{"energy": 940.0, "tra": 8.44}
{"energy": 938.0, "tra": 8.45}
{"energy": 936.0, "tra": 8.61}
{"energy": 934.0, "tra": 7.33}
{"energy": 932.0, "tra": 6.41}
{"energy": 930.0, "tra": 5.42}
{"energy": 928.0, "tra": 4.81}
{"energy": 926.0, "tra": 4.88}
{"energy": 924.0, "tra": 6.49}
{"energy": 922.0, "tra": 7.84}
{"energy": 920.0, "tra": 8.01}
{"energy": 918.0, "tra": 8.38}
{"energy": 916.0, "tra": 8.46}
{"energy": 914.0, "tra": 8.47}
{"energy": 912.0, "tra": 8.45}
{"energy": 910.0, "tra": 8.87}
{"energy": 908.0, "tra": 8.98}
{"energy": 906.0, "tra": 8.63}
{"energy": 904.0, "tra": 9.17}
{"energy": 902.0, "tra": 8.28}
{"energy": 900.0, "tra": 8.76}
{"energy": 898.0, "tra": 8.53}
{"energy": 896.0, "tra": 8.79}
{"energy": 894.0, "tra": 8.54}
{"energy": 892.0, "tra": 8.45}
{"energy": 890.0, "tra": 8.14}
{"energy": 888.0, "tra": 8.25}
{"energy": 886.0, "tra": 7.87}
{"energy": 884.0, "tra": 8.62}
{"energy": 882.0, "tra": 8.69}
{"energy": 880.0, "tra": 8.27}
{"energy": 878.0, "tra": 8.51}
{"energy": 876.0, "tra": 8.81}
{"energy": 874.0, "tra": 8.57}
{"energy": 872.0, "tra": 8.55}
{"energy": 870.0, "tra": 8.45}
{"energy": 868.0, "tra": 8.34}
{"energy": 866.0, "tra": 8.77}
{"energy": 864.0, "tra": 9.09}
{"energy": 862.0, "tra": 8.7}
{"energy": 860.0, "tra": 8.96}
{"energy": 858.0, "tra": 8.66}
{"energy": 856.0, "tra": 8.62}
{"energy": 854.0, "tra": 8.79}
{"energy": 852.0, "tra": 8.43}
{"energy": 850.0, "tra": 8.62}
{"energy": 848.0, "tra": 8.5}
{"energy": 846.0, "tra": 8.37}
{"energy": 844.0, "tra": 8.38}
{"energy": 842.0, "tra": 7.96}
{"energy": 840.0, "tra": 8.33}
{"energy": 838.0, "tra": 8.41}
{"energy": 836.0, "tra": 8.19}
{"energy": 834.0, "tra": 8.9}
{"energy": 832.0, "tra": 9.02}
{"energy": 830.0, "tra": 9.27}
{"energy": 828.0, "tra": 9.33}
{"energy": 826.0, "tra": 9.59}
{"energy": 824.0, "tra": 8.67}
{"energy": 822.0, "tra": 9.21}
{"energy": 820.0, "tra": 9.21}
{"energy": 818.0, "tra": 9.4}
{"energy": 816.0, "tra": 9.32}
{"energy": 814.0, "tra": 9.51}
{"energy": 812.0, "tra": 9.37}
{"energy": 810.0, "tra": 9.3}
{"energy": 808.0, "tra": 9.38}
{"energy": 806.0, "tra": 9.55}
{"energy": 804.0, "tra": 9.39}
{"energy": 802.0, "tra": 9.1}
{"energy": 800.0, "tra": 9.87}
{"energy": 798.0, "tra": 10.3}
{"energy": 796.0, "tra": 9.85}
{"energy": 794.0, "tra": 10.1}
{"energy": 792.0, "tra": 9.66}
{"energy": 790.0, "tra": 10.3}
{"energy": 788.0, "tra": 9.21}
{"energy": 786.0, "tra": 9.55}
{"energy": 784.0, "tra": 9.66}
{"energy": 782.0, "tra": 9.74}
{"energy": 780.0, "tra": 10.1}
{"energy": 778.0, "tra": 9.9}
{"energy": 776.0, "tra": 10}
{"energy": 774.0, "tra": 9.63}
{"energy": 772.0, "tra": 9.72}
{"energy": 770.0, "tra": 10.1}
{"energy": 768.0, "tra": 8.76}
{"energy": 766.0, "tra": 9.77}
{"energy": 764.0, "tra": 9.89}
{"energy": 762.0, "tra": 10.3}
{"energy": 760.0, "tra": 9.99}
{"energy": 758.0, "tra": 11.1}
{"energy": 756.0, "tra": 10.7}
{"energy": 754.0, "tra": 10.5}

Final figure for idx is 1.6 keV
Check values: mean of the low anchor 9.21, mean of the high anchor 8.62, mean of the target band 8.56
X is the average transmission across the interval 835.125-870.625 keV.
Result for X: 8.53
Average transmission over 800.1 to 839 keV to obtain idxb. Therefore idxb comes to 9.18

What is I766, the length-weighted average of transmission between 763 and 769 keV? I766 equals 9.47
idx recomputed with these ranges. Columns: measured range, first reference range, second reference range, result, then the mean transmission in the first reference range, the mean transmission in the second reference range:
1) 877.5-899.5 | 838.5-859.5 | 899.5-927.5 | -0.6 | 8.48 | 8.05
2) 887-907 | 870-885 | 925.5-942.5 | -1.3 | 8.57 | 6.99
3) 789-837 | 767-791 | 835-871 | -1.2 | 9.72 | 8.53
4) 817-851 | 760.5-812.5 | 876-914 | 1.6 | 9.72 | 8.55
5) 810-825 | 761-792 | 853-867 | 0.1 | 9.77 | 8.8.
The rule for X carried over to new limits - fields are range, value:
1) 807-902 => 8.73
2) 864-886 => 8.55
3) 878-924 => 8.43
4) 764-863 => 9.24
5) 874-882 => 8.55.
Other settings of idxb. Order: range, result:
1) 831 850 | 8.46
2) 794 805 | 9.74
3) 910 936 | 7.21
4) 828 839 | 8.81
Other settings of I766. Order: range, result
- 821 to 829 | 9.2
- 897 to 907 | 8.67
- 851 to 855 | 8.61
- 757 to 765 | 10.3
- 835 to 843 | 8.22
